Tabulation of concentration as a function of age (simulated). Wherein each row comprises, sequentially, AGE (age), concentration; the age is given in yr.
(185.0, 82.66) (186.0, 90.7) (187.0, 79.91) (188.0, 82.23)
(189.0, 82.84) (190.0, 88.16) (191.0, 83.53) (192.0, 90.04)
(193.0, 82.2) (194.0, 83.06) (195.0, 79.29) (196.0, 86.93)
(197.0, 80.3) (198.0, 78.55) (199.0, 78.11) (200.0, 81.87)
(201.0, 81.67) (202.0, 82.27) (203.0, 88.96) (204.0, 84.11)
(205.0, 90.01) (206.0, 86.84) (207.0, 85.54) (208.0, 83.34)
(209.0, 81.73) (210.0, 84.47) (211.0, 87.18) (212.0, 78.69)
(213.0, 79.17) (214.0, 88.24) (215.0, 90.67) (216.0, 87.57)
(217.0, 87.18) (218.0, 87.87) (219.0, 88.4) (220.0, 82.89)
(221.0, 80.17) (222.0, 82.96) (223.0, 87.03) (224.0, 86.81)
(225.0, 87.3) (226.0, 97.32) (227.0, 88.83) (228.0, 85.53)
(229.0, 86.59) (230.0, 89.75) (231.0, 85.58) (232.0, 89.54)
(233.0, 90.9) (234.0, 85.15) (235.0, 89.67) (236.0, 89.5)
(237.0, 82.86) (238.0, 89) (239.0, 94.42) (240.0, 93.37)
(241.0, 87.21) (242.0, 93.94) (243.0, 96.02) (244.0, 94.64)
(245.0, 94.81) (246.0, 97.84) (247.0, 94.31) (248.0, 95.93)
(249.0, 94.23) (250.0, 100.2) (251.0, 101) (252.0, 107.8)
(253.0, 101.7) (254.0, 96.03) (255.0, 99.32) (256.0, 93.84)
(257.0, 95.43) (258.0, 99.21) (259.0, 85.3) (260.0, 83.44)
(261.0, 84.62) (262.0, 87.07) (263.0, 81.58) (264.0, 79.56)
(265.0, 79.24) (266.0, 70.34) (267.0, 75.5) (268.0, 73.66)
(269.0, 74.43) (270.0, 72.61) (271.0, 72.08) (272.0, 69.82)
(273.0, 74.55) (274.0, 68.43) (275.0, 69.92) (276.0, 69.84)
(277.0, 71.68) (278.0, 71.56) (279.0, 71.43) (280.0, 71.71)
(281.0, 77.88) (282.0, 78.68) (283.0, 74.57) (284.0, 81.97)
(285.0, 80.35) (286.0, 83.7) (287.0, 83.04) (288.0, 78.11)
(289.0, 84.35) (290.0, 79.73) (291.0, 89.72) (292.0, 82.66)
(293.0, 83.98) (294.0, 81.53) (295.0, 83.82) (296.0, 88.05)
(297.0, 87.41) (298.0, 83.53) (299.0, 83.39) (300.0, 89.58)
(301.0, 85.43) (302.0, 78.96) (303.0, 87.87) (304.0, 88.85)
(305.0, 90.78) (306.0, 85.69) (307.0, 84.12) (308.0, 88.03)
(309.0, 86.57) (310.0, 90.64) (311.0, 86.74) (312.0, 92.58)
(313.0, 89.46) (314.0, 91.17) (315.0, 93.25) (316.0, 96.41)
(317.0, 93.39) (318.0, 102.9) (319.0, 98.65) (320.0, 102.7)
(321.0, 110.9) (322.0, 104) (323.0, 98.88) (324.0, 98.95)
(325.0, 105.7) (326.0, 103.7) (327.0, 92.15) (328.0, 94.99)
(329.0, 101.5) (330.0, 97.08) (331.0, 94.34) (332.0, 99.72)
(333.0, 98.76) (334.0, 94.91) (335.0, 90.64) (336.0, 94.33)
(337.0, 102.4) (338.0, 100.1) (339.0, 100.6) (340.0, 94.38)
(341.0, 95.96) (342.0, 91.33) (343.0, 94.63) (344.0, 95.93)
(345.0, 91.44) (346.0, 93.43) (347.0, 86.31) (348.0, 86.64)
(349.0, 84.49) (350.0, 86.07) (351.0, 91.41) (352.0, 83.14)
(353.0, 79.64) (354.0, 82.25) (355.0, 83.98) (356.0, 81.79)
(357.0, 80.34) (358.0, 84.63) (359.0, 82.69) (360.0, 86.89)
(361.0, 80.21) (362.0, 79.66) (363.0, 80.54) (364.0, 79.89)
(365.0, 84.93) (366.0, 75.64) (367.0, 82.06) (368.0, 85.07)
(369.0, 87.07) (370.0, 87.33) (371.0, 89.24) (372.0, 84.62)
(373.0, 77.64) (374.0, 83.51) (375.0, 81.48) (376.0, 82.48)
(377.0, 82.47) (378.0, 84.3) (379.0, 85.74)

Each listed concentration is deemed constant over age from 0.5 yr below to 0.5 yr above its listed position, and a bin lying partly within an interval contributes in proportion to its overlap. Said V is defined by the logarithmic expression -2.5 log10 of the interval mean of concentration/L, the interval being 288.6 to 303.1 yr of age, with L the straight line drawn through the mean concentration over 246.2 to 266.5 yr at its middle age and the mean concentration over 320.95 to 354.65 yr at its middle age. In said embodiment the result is 0.10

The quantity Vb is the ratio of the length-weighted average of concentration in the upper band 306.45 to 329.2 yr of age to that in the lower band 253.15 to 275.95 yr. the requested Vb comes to 1.18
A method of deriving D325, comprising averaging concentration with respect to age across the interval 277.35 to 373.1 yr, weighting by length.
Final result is 88.4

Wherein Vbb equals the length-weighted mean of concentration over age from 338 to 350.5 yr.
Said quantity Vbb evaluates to 92.1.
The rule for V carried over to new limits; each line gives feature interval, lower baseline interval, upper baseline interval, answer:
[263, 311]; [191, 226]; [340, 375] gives 0.07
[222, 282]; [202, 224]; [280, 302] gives -0.03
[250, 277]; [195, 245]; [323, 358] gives 0.07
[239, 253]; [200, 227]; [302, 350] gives -0.10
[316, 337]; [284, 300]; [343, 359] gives -0.16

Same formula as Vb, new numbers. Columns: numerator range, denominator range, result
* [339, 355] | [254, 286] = 1.13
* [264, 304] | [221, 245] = 0.88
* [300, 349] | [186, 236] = 1.10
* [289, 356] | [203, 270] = 1.04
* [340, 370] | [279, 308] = 1.03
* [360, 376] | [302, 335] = 0.87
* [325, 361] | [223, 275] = 1.04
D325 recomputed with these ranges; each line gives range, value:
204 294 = 85.3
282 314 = 85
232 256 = 94.2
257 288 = 77.6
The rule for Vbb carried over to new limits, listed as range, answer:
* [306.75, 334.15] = 96.3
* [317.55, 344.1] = 98.6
